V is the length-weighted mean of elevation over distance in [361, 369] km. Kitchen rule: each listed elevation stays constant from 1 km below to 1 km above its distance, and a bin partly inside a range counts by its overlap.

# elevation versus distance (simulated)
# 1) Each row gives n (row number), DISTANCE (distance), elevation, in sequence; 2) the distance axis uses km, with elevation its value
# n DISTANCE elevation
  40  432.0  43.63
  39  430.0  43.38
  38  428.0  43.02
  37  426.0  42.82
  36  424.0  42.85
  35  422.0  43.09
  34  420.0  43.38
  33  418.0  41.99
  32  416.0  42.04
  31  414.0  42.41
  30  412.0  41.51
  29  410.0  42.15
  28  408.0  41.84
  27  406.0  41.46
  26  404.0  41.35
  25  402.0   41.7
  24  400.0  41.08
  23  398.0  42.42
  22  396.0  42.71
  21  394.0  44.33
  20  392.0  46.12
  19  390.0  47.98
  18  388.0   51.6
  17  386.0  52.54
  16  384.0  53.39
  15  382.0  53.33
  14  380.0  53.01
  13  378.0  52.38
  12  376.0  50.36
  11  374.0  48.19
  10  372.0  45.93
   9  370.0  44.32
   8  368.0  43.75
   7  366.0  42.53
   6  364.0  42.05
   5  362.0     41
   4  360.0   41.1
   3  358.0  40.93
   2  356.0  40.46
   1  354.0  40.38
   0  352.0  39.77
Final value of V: 42.3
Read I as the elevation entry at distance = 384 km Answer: 53.39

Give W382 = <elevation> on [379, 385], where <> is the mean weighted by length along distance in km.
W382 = 53.2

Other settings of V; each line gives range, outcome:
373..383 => 51.5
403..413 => 41.7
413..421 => 42.5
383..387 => 53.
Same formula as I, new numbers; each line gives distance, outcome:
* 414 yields 42.41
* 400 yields 41.08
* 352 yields 39.77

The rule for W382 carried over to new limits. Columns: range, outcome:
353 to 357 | 40.4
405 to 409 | 41.7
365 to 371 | 43.5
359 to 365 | 41.4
